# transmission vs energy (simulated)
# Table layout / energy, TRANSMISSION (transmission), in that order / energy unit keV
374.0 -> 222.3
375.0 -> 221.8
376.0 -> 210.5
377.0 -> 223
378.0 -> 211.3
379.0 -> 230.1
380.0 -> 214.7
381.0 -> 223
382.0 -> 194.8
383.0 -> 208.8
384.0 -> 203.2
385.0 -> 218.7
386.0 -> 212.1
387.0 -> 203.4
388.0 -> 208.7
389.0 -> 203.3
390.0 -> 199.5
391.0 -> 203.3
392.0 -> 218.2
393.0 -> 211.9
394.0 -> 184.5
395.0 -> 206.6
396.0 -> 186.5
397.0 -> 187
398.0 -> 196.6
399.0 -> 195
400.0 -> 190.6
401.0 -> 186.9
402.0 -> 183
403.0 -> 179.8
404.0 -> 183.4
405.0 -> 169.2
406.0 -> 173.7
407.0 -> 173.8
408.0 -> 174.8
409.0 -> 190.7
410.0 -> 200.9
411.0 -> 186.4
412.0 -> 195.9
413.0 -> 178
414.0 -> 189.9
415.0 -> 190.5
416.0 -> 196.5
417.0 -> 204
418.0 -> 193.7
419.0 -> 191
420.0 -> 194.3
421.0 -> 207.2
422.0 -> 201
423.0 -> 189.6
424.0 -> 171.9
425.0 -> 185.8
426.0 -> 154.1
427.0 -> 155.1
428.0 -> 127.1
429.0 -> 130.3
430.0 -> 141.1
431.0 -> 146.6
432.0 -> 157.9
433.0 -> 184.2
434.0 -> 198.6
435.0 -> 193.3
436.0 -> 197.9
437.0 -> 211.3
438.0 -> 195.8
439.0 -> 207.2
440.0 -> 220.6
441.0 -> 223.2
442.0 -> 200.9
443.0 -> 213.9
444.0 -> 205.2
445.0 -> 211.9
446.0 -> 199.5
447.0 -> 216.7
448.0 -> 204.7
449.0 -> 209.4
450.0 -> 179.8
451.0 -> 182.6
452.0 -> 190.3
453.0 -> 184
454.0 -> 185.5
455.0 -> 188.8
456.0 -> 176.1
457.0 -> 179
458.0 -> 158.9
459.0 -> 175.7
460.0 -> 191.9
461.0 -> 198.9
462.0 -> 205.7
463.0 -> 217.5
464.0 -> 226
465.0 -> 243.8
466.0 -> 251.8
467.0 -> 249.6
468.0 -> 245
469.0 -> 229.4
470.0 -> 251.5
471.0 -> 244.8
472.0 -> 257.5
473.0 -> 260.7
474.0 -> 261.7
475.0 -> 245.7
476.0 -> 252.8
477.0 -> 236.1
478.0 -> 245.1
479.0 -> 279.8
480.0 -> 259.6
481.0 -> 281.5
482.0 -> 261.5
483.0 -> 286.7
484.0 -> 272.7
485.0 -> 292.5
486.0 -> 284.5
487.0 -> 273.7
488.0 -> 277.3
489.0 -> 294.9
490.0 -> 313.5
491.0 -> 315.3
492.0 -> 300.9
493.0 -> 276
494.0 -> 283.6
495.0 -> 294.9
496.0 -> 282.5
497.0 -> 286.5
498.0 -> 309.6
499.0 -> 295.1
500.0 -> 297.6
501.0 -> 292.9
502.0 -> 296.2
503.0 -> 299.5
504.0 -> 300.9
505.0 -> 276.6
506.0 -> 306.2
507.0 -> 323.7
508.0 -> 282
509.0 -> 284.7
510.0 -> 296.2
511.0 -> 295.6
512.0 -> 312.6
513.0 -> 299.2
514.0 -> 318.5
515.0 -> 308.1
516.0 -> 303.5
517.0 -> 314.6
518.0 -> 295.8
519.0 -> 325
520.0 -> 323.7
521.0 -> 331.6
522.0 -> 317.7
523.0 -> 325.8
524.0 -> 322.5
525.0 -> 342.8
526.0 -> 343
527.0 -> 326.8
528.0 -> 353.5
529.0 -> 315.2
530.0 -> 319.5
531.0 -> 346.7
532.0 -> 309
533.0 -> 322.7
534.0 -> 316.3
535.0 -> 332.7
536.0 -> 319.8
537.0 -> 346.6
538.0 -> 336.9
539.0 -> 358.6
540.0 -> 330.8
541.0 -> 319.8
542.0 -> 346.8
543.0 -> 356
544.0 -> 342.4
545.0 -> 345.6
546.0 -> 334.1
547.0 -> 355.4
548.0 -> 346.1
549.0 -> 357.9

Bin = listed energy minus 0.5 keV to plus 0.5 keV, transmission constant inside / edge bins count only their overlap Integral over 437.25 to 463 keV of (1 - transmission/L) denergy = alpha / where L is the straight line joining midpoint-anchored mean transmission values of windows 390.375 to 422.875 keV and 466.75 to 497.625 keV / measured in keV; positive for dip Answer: 4.3 keV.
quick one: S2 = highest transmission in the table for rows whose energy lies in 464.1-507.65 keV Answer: 323.7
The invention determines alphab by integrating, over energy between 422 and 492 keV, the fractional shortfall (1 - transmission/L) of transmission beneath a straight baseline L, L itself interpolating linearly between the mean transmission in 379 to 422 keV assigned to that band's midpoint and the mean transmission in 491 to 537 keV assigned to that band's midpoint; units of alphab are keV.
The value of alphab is 9.87 keV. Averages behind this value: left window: 196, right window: 310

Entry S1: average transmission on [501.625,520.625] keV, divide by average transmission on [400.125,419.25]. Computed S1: 1.6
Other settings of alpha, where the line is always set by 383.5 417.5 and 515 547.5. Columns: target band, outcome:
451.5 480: 4.28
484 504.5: -0.09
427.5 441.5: 2.97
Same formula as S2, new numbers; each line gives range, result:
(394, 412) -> 206.6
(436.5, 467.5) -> 251.8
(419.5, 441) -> 223.2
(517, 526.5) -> 343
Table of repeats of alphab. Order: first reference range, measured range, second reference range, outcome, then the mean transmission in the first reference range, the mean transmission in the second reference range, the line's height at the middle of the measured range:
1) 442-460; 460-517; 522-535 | -3.91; 192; 328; 258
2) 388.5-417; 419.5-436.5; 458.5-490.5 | 3.17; 191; 252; 212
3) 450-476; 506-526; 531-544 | -0.83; 216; 334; 300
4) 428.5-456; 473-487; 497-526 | -0.63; 192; 307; 255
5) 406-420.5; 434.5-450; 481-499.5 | 1.38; 189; 289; 227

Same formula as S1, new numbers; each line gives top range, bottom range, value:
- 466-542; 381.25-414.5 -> 1.53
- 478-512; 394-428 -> 1.56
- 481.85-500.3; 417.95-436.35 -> 1.66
